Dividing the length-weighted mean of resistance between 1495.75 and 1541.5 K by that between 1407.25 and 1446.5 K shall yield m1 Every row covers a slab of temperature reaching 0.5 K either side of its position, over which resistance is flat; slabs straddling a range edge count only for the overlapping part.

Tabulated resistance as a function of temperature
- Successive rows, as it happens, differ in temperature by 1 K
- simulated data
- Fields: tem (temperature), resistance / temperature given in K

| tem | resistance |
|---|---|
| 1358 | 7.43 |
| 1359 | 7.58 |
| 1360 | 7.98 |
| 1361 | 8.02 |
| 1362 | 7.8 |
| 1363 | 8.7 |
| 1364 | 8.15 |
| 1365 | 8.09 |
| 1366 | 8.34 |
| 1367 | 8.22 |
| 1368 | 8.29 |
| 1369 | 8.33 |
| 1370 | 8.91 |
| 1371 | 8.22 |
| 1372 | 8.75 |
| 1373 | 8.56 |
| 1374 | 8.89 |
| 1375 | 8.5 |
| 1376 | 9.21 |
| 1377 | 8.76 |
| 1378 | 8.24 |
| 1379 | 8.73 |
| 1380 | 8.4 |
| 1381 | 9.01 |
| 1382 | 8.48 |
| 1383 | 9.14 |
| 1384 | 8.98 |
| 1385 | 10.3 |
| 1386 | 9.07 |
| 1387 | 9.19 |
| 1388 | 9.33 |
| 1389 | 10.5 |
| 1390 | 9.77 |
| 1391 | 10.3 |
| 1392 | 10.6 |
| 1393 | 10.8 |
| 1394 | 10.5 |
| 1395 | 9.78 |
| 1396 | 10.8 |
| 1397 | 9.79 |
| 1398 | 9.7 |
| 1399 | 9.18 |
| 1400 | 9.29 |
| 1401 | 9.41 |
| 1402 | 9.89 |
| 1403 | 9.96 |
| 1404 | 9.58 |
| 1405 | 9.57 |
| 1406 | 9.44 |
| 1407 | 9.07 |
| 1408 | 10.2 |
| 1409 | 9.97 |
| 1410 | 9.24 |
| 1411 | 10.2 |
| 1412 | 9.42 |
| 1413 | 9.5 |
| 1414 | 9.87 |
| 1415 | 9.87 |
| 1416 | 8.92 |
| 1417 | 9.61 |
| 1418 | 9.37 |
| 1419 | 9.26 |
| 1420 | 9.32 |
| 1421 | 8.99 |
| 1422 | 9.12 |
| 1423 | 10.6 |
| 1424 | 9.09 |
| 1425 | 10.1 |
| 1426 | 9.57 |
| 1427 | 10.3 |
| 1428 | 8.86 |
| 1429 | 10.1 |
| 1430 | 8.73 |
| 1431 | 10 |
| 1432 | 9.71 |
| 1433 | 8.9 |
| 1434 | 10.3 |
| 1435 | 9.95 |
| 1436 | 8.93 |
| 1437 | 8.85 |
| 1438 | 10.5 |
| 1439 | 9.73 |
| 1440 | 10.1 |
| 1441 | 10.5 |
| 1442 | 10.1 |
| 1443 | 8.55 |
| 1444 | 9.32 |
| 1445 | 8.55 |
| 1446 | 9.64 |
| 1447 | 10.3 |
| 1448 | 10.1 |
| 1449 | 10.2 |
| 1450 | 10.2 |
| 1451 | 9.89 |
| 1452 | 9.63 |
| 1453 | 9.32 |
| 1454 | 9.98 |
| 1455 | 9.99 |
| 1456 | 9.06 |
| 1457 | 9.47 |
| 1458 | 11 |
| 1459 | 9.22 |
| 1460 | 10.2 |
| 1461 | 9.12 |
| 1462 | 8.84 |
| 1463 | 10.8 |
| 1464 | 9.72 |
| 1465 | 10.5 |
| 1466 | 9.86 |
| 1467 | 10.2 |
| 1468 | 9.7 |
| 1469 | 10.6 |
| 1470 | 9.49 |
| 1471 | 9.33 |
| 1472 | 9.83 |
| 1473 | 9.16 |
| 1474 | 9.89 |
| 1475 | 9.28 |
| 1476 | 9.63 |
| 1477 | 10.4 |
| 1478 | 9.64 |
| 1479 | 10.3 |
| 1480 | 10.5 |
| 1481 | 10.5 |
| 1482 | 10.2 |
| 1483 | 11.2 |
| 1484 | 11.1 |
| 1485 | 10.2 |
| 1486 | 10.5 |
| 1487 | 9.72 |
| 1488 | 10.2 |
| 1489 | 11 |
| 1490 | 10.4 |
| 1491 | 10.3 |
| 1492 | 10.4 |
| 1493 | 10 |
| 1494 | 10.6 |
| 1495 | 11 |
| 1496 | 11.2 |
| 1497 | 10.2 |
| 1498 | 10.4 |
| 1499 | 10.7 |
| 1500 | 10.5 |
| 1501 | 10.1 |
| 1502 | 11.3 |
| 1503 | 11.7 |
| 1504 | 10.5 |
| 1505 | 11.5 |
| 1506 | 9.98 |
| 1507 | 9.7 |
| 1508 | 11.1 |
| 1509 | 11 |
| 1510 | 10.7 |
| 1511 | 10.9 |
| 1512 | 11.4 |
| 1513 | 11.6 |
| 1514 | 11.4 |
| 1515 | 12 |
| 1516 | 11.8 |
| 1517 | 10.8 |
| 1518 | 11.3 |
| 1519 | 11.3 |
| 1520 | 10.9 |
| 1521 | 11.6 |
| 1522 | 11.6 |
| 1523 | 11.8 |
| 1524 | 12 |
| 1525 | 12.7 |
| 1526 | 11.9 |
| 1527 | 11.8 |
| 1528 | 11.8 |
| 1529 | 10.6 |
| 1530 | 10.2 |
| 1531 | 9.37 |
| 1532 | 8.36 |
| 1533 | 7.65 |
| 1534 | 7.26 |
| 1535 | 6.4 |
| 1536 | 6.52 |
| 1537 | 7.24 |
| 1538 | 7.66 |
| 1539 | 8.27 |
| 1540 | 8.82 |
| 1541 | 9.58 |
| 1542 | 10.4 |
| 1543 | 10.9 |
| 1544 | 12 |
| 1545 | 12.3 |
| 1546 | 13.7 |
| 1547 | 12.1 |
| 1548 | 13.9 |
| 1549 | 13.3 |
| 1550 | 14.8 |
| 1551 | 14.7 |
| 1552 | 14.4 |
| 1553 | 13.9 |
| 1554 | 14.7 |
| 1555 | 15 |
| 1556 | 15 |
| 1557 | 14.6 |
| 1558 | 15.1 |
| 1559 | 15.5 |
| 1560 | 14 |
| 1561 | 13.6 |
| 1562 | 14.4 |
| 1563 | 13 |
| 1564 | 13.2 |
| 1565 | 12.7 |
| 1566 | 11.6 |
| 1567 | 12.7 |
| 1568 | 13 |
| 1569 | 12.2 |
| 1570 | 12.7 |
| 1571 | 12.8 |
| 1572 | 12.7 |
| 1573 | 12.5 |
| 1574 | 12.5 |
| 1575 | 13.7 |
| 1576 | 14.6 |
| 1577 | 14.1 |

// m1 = 1.08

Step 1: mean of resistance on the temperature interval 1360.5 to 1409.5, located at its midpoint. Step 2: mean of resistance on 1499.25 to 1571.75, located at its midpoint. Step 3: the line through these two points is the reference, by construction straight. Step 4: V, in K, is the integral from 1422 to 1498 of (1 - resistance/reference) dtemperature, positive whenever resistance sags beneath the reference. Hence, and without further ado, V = 3.5 K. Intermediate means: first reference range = 9.2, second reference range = 11.6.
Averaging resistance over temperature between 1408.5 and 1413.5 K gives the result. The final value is 9.67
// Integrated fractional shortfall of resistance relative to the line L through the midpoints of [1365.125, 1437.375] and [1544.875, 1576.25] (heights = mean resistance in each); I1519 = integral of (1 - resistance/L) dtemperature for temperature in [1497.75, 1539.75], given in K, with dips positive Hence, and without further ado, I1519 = 6.93 K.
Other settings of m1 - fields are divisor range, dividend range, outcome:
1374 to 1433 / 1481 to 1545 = 1.10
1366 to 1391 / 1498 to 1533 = 1.23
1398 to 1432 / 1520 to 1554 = 1.14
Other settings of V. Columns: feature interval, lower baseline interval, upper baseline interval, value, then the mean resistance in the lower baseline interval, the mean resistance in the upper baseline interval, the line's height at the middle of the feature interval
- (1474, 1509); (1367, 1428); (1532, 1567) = 1.7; 9.41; 12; 11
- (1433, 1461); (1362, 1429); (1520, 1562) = 1.2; 9.33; 11.7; 10.2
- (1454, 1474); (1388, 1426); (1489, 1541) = 0.6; 9.74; 10.4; 10.1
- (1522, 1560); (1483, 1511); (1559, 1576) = 2.0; 10.6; 13.1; 12.2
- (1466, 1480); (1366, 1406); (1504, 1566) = 1.1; 9.3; 11.6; 10.6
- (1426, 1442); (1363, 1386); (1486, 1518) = -0.1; 8.67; 10.8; 9.65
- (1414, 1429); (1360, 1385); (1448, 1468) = -0.4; 8.55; 9.85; 9.3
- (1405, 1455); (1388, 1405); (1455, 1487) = 1.7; 9.96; 9.98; 9.97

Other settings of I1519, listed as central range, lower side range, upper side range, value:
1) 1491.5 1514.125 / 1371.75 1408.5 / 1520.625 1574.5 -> 0.9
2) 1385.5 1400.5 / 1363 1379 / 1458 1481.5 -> -1.9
